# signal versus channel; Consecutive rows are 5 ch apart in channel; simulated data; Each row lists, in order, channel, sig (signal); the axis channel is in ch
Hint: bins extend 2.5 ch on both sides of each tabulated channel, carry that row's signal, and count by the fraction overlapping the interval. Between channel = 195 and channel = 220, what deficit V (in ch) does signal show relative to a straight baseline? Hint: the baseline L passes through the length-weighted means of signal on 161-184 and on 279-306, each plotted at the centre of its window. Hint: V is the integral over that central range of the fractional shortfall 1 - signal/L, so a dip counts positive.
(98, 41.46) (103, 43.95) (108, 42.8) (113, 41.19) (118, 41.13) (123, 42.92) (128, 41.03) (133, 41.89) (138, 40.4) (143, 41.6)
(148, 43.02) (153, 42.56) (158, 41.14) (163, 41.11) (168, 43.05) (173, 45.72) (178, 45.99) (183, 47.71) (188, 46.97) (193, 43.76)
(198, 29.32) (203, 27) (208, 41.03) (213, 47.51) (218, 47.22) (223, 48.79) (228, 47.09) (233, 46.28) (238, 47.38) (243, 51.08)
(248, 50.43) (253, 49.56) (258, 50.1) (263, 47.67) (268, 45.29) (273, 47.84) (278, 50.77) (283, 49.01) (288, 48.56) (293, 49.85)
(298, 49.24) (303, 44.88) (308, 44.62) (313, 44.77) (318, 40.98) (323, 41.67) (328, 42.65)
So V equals 4.04 ch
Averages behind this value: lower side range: 44.6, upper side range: 48.4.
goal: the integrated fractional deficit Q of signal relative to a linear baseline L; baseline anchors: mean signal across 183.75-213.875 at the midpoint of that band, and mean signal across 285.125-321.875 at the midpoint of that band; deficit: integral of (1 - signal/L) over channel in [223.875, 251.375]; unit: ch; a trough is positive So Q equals -4.4 ch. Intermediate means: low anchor 39.3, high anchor 46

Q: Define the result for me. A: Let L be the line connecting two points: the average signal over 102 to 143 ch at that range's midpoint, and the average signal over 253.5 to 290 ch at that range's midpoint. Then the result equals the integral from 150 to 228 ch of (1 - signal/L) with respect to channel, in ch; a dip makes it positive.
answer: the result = 3.6 ch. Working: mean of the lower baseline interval 41.8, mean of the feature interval 42.7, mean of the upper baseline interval 48.5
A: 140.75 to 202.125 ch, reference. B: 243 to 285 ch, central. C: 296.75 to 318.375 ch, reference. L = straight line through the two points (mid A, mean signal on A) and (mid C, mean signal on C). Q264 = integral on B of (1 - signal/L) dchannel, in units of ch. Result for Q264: -4.6 ch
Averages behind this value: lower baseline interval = 42.3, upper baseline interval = 45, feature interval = 49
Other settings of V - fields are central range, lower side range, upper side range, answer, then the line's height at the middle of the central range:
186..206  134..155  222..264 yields 3.86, 45.5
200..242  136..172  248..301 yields 1.61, 45.8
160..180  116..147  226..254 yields 0.11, 44.1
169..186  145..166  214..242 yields -0.98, 43.7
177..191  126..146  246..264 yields -0.71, 44.6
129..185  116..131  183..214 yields -3.14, 40.7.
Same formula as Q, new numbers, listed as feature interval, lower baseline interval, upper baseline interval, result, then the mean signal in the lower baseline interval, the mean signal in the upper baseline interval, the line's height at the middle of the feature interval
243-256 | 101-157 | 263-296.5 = -0.83 ch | 42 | 48.5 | 47.2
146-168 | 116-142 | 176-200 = 0.07 ch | 41.5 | 43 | 42.2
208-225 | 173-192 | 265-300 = 0.15 ch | 46.5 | 48.6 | 47.2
